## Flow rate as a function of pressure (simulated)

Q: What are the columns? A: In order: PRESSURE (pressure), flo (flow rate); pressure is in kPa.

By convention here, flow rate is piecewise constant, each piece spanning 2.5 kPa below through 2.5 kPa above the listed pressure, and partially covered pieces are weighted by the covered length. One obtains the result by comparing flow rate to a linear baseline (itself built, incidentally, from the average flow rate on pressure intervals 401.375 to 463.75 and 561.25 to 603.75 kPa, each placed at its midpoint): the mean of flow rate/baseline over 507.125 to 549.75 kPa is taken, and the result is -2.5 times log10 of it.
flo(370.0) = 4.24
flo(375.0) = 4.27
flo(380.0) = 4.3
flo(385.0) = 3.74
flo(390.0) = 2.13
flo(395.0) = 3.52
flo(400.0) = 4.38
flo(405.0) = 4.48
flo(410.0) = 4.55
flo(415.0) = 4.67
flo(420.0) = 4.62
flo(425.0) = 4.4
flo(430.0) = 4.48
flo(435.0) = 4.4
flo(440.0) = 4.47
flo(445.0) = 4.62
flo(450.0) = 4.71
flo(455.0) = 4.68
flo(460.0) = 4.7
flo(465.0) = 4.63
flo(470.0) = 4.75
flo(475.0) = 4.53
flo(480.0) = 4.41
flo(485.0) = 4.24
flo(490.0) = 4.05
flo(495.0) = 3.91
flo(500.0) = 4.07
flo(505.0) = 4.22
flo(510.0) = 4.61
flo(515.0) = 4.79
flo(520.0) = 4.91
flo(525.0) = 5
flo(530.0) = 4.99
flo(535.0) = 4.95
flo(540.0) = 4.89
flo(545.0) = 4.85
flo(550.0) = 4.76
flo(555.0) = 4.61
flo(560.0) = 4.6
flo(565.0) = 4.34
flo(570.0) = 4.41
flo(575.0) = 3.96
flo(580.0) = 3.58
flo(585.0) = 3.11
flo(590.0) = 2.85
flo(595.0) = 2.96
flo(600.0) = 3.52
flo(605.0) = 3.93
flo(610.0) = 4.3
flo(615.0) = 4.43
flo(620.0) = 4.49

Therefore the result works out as -0.22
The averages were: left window 4.56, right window 3.63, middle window 4.86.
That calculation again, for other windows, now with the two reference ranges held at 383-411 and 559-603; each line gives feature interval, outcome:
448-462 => -0.249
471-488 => -0.185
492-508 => -0.103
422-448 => -0.195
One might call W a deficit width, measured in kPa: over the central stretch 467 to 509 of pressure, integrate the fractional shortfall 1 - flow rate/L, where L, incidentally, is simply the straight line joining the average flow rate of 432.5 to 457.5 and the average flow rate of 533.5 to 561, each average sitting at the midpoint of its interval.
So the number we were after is 3.4 kPa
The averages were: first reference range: 4.58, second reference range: 4.78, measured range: 4.29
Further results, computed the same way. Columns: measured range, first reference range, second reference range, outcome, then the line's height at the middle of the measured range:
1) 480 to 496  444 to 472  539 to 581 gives 1.7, 4.62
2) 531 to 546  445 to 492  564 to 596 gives -3.7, 3.95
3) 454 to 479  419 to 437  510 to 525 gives -0.1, 4.62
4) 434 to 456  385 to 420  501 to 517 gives -2.1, 4.19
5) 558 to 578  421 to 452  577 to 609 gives -4.1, 3.56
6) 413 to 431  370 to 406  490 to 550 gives -2.3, 4.04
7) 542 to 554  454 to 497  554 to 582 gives -1.4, 4.28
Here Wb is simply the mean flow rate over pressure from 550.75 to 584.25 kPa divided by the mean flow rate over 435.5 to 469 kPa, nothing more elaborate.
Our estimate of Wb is 0.91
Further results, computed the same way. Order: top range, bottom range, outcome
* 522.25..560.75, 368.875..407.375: 1.25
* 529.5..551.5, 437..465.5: 1.05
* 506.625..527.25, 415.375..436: 1.07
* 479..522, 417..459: 0.95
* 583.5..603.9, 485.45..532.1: 0.71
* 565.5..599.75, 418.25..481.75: 0.77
